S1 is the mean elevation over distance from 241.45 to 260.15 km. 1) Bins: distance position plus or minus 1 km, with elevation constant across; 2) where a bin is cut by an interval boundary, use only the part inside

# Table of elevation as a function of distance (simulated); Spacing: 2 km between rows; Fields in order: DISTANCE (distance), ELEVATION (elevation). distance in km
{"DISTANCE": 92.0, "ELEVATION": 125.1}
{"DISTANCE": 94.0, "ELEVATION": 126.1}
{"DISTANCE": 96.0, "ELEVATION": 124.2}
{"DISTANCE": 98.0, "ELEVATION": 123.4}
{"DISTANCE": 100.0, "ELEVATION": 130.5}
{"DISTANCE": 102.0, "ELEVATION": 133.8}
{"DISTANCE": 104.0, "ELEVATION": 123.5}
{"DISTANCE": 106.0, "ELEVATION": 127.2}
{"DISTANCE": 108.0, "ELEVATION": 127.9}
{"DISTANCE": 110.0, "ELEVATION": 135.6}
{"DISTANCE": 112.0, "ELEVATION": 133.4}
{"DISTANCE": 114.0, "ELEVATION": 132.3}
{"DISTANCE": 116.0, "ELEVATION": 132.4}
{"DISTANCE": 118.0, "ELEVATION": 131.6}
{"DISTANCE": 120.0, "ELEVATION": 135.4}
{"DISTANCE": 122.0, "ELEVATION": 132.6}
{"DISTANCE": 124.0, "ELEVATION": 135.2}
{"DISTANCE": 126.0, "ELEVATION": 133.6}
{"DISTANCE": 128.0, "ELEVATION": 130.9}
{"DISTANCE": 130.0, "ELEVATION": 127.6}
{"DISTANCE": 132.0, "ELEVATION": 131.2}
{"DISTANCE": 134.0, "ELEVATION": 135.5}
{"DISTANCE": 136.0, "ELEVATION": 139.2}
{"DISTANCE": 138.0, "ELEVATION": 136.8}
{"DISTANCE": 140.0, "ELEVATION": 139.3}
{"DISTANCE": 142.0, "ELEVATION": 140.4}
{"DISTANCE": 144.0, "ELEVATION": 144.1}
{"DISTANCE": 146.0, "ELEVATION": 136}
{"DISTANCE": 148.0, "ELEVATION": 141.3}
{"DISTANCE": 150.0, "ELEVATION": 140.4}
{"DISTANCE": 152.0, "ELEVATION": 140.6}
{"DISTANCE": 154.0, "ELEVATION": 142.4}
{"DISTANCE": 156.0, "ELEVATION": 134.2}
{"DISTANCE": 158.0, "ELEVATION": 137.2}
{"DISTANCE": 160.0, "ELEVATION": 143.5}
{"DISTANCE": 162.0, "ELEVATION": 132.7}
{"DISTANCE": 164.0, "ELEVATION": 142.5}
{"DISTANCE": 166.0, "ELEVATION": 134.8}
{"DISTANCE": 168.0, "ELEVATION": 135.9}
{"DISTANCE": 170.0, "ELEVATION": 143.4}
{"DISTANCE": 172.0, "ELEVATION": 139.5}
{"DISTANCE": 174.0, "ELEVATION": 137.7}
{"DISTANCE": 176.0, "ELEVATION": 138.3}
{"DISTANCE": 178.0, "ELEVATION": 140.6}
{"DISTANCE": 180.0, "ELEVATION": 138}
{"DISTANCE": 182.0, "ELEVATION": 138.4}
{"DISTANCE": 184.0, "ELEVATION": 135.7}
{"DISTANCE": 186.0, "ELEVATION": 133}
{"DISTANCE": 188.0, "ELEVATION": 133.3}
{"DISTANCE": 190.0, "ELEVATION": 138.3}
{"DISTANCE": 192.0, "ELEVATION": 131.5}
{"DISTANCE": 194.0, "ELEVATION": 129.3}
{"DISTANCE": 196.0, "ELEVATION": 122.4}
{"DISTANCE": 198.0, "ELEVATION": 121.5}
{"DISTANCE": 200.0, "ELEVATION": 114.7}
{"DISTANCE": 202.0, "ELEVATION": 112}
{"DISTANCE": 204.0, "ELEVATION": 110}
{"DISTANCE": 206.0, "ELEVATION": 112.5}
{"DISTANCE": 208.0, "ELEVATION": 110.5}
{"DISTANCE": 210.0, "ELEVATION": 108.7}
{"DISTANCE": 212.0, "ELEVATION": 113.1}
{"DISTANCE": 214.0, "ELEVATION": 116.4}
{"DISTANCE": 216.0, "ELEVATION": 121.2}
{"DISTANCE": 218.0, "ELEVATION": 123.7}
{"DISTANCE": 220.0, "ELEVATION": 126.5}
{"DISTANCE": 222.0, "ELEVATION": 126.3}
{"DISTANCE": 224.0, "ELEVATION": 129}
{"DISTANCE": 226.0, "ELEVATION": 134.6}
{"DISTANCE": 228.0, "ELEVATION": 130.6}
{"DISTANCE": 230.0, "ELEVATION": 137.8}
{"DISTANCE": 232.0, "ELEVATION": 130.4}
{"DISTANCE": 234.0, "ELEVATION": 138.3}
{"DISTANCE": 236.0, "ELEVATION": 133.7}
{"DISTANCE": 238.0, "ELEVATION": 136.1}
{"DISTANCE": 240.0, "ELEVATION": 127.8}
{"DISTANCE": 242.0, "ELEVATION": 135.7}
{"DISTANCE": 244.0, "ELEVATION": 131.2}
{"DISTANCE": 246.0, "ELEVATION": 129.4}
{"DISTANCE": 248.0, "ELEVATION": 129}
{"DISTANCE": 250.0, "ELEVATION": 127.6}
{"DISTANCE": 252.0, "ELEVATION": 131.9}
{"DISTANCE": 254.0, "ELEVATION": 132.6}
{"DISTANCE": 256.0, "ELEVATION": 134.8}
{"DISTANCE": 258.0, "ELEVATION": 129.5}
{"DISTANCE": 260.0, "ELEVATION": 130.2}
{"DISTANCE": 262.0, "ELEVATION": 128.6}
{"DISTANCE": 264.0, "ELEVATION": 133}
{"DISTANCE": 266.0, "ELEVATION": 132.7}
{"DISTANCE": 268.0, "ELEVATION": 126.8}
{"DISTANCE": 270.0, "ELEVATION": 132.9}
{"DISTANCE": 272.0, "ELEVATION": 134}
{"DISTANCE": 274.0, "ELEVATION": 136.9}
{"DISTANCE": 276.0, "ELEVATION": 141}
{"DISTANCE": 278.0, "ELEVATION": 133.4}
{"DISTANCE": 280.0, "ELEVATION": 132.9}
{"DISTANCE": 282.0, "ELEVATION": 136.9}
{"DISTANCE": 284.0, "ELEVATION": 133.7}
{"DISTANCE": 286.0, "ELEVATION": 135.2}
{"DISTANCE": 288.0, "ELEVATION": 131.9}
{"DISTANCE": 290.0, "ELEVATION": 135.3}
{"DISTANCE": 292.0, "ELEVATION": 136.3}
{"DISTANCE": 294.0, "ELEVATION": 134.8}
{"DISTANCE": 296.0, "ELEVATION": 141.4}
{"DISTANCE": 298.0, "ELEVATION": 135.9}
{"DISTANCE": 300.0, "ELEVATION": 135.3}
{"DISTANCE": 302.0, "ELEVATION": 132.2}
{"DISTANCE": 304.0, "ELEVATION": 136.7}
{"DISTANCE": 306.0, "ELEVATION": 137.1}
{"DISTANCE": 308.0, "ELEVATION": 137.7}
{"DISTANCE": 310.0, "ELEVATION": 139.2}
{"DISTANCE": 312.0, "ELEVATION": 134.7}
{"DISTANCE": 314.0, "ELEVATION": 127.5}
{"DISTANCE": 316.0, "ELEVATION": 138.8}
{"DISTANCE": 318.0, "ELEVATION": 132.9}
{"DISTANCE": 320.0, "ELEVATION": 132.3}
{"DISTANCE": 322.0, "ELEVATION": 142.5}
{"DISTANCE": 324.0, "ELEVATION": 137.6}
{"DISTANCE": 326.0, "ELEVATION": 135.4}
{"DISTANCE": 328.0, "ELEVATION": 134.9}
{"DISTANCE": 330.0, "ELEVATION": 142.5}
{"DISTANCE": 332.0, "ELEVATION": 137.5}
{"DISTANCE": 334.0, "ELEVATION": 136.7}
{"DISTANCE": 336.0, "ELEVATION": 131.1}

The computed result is 131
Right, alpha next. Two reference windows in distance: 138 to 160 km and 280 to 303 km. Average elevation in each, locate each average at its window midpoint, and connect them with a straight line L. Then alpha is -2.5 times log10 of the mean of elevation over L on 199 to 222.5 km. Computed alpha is 0.19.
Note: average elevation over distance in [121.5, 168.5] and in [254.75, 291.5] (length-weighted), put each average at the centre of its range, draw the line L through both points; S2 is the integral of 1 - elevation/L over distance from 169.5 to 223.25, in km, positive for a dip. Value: 3.6 km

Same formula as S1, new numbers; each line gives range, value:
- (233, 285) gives 133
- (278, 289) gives 134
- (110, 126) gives 133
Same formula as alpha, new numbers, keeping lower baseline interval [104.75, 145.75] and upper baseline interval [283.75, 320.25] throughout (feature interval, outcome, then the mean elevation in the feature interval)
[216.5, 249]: 0.03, 131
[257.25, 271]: 0.04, 131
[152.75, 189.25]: -0.03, 138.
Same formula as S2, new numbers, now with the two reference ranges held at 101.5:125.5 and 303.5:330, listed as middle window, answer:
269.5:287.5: 0.0 km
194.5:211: 2.4 km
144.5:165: -1.0 km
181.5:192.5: -0.1 km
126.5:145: -0.5 km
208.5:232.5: 1.7 km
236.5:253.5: 0.4 km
